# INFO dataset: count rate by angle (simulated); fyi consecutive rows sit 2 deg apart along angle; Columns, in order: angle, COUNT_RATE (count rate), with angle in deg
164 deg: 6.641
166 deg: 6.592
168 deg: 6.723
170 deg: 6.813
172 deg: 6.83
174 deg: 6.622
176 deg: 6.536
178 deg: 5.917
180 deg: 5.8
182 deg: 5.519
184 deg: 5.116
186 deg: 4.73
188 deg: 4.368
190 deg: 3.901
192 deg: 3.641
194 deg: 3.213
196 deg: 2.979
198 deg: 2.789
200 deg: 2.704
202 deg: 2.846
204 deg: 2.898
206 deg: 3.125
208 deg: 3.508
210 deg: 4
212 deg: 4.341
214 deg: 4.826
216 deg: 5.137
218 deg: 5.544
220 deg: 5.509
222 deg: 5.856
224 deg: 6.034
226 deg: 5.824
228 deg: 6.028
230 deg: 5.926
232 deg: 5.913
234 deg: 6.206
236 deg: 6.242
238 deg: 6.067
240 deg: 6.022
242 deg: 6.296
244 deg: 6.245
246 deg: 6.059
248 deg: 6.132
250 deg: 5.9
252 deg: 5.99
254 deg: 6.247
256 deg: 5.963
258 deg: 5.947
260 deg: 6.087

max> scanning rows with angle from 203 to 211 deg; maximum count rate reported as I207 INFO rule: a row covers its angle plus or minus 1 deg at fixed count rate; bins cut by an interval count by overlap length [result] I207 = 4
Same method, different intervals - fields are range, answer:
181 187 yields 5.519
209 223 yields 5.856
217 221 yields 5.544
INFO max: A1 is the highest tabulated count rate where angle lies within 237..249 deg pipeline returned 6.296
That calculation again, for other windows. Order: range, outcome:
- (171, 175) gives 6.83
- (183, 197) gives 5.116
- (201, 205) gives 2.898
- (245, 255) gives 6.247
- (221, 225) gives 6.034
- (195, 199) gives 2.979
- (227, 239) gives 6.242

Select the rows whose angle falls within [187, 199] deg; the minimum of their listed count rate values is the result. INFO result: 2.789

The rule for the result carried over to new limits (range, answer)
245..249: 6.059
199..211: 2.704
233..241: 6.022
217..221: 5.509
